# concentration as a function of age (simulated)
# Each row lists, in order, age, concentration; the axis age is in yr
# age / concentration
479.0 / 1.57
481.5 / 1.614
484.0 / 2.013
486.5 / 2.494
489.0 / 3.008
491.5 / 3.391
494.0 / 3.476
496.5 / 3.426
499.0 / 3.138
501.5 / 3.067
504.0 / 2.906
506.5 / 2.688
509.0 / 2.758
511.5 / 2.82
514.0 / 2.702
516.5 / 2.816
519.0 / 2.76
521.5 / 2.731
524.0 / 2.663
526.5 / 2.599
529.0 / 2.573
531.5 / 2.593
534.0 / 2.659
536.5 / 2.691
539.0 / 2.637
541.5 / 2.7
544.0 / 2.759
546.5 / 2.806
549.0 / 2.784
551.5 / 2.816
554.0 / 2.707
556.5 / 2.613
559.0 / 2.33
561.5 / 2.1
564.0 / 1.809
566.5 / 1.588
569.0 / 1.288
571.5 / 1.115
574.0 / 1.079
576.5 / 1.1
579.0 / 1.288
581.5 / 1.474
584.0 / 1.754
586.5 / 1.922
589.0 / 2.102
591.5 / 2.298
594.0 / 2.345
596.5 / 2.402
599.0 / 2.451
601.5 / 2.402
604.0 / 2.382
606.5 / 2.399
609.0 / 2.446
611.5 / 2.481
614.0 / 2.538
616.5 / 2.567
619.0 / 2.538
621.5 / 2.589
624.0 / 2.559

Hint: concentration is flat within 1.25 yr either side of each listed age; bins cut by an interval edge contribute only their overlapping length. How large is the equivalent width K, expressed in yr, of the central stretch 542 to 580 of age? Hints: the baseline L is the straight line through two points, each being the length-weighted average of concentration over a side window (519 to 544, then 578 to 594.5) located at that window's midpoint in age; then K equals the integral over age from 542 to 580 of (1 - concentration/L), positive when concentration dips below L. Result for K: 4.11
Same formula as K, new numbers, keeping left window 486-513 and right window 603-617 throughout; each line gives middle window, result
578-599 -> 4.8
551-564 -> 1.5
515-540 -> 1.8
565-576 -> 5.8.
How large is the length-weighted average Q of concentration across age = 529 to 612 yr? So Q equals 2.19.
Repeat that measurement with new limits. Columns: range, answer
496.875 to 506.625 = 3.02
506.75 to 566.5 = 2.61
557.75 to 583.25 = 1.52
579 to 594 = 1.89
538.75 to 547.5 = 2.73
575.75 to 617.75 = 2.15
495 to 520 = 2.92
